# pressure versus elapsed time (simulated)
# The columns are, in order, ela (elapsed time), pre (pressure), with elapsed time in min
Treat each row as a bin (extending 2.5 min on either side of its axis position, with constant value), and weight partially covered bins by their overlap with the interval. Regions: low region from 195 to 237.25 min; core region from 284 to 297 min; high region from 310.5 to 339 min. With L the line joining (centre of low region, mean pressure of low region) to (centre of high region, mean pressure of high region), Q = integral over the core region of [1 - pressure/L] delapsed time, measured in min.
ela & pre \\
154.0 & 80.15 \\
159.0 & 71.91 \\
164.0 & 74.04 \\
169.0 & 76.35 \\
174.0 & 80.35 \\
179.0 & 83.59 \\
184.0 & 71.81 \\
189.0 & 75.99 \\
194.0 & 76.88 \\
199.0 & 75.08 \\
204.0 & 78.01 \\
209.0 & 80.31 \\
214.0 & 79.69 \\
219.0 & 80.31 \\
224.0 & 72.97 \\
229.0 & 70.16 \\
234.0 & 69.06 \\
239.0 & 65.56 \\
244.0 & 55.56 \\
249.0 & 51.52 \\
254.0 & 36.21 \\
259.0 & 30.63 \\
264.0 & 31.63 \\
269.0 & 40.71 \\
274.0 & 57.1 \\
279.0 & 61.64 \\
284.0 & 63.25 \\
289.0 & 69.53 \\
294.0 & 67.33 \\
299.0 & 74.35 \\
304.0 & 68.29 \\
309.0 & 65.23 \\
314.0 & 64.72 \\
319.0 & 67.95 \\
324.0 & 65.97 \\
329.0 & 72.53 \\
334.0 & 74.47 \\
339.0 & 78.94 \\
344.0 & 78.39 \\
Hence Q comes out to 0.7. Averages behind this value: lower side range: 75.6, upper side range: 69.9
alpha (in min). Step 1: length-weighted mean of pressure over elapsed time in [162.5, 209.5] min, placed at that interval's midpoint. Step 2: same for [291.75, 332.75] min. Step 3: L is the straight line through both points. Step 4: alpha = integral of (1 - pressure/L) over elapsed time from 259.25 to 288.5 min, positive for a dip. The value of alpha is 8.4 min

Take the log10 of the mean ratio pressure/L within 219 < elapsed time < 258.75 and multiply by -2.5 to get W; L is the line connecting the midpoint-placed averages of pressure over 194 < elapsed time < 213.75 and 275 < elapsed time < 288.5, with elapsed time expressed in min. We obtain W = 0.20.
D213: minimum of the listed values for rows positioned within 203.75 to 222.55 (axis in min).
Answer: 78.01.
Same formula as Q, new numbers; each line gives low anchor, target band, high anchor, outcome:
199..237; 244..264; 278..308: 8.7 min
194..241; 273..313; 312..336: 2.6 min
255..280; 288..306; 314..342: -4.2 min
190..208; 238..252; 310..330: 3.3 min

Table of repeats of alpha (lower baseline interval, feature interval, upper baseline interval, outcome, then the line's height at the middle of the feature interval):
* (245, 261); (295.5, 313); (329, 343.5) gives -1.73 min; 62.8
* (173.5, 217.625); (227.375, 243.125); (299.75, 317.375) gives 1.54 min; 74.1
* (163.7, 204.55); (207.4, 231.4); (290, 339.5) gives -0.50 min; 75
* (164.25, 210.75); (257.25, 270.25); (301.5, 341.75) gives 6.96 min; 73.1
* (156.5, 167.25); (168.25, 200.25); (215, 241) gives -1.93 min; 72.9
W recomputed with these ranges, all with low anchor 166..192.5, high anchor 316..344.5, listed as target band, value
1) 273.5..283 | 0.22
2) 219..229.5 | 0.03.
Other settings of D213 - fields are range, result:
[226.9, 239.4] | 65.56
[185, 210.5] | 75.08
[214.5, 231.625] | 70.16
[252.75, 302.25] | 30.63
